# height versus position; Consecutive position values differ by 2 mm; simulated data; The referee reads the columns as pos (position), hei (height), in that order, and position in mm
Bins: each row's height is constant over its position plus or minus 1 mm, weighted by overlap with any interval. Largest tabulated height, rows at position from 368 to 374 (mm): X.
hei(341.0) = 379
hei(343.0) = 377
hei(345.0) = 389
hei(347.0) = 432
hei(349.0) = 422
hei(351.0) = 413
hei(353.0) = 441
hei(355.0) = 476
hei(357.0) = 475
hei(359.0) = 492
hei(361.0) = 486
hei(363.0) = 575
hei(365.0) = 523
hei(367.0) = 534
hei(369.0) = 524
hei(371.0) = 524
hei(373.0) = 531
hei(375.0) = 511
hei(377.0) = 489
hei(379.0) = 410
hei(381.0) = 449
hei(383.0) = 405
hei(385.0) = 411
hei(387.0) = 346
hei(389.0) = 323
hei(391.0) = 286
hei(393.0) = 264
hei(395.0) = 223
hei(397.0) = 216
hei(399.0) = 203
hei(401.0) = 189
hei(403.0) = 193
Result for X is 531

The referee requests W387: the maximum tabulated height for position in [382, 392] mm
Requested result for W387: 411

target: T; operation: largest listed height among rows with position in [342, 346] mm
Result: 389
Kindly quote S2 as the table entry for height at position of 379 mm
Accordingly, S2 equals 410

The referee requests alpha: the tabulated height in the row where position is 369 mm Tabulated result 524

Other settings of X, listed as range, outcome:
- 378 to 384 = 449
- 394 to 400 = 223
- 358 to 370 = 575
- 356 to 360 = 492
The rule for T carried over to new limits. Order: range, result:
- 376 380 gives 489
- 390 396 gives 286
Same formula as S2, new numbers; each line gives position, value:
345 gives 389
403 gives 193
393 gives 264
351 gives 413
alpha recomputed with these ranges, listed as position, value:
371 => 524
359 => 492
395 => 223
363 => 575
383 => 405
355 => 476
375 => 511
